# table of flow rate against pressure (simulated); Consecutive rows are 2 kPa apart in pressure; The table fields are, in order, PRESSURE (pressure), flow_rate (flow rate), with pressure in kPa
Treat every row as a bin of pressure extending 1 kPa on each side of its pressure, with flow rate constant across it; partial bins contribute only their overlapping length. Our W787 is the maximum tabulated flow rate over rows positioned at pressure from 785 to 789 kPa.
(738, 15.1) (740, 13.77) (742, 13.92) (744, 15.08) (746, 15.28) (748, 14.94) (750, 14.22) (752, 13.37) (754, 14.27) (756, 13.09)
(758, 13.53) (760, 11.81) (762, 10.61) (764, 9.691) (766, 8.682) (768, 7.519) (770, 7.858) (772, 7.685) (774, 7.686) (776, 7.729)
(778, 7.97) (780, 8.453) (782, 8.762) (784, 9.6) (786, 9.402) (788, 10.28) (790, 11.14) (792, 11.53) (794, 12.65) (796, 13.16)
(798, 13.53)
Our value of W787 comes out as 10.28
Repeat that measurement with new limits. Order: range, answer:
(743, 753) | 15.28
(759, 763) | 11.81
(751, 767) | 14.27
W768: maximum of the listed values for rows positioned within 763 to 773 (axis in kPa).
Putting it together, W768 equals 9.691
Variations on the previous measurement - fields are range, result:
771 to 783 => 8.762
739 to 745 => 15.08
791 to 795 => 12.65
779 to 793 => 11.53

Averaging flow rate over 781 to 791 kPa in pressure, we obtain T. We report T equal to 9.84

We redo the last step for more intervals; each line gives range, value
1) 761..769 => 9.13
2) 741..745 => 14.5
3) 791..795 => 12.1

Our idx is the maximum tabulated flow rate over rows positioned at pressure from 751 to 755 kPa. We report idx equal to 14.27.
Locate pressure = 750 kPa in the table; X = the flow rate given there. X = 14.22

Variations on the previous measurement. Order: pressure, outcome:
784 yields 9.6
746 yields 15.28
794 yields 12.65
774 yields 7.686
